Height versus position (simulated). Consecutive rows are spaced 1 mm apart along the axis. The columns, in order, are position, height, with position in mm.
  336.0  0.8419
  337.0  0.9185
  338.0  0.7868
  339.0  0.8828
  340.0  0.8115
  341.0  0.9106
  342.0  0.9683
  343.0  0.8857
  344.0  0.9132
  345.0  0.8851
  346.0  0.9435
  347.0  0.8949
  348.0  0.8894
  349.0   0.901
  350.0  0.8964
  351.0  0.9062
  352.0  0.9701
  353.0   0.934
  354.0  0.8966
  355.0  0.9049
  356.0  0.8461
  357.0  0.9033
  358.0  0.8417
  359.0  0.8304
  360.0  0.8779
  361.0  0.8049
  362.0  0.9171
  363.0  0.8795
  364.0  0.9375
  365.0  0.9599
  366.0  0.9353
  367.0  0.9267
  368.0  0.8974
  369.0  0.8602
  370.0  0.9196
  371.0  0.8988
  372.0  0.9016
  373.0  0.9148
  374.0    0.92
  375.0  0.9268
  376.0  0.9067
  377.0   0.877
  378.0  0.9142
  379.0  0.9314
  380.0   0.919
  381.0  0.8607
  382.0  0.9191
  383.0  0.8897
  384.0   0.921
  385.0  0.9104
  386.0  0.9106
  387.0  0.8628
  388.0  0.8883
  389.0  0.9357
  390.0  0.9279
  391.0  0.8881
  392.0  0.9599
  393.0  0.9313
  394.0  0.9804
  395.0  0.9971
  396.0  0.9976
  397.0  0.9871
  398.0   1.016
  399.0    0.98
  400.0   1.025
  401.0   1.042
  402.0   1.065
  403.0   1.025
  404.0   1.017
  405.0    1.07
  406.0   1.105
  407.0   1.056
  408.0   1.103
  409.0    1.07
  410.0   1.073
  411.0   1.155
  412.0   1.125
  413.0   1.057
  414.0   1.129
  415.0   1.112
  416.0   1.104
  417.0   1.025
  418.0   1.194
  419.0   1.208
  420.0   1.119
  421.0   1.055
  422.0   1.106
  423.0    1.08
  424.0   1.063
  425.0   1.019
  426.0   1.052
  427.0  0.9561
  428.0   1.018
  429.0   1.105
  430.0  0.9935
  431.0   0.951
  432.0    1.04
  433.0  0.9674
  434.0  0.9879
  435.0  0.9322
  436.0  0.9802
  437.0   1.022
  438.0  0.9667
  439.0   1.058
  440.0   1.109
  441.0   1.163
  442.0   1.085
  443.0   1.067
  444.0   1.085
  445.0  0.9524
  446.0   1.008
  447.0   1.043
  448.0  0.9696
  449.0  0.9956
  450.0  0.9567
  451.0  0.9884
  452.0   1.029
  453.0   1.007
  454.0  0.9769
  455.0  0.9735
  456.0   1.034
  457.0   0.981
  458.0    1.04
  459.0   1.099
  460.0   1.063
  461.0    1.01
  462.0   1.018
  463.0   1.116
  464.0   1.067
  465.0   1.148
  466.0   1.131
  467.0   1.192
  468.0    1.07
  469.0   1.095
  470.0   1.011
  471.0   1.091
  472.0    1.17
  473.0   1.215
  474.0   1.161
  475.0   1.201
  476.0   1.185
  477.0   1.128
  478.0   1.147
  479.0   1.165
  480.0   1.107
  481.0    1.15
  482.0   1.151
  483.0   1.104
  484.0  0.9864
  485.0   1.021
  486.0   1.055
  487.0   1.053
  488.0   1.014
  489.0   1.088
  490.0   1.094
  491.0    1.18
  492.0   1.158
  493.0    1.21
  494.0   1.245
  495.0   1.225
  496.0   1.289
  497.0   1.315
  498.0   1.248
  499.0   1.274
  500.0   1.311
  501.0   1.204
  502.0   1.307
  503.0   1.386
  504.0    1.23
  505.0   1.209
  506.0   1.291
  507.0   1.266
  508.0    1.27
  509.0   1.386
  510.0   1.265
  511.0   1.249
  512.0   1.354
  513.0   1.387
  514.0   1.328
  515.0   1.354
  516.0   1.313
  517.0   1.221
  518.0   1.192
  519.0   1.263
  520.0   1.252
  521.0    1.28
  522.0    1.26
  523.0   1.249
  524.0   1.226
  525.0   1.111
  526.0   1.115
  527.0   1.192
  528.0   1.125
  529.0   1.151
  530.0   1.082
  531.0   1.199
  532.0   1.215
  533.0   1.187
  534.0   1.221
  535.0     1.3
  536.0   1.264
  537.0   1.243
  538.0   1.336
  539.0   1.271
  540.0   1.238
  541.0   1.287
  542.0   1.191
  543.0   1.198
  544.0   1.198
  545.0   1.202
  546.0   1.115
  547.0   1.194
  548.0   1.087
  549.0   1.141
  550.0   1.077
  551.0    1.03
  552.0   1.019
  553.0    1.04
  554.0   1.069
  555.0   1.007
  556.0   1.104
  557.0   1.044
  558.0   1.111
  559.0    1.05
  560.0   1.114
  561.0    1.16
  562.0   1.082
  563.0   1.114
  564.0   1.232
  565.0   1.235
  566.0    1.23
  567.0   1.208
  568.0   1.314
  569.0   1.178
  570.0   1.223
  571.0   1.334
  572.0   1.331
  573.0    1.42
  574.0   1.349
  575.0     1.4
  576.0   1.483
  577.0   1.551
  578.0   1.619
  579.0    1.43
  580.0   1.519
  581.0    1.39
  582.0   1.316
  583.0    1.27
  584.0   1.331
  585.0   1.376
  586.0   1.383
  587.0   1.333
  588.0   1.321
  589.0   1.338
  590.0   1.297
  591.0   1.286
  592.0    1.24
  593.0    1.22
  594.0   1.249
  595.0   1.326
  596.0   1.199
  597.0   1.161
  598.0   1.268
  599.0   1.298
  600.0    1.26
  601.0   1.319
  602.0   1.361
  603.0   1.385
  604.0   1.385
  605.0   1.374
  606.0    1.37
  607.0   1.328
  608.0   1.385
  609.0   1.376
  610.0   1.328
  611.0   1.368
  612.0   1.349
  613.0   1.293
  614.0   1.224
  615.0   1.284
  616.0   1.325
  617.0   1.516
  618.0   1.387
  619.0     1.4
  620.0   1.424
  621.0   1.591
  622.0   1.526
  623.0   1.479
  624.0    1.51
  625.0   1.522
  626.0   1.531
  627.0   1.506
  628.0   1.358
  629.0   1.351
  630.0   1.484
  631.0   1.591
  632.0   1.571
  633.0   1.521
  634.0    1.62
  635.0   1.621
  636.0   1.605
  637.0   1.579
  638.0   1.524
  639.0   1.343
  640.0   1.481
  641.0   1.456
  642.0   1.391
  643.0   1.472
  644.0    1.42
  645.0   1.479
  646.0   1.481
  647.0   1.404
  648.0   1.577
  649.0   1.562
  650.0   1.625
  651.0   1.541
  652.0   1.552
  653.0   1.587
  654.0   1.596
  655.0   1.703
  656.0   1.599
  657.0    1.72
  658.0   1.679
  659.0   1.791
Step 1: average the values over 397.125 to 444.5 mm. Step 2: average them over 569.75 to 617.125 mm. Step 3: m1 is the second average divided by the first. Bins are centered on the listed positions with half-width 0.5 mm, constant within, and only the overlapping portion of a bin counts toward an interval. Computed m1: 1.27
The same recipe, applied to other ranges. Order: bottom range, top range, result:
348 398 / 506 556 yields 1.33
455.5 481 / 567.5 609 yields 1.21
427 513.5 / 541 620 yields 1.14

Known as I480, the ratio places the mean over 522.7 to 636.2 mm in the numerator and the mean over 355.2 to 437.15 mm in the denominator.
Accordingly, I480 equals 1.32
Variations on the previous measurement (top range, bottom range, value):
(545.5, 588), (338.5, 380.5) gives 1.38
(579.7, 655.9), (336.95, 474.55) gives 1.43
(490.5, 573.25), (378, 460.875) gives 1.19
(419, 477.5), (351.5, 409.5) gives 1.12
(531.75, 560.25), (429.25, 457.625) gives 1.14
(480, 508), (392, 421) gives 1.12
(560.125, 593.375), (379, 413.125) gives 1.33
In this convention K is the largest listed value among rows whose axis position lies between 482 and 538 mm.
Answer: 1.387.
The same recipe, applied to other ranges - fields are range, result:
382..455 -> 1.208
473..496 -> 1.289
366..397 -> 0.9976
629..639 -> 1.621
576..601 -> 1.619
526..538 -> 1.336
